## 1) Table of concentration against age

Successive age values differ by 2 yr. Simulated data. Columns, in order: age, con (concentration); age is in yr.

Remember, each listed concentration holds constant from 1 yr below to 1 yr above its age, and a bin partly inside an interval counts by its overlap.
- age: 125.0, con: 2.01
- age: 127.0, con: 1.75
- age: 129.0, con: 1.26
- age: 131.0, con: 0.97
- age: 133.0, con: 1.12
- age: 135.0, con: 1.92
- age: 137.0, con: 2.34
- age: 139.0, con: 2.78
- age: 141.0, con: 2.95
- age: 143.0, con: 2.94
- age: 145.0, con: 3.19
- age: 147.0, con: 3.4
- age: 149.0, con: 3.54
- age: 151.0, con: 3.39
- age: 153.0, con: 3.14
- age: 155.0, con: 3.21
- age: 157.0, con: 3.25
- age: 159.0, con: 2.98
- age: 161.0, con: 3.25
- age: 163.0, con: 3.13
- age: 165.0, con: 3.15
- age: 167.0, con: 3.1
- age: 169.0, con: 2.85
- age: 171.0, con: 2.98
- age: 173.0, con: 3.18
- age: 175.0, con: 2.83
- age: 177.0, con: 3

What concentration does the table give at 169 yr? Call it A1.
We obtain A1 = 2.85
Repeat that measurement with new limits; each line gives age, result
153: 3.14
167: 3.1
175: 2.83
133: 1.12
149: 3.54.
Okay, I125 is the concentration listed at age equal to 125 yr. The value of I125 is 2.01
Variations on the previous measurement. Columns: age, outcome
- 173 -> 3.18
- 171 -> 2.98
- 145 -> 3.19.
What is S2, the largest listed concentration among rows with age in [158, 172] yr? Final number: 3.25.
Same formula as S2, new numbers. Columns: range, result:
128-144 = 2.95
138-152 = 3.54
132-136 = 1.92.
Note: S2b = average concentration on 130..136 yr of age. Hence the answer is 1.34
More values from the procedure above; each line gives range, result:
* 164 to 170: 3.03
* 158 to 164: 3.12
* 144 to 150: 3.38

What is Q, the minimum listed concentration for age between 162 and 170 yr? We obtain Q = 2.85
